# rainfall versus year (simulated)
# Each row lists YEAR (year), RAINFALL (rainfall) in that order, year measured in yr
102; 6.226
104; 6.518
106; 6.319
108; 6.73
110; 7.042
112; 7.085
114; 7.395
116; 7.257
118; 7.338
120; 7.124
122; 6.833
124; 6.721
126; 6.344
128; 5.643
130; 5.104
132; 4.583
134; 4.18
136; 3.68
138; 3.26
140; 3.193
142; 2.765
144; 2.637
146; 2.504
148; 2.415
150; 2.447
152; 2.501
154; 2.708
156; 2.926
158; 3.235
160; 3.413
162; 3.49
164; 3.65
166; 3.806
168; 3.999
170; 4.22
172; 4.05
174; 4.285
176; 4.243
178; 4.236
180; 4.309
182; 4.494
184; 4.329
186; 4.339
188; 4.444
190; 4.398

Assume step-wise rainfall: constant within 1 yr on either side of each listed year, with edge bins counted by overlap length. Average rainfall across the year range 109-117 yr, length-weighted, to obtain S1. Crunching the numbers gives 7.19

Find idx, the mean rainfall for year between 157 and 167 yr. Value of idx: 3.52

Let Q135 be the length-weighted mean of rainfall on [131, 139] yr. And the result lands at 3.93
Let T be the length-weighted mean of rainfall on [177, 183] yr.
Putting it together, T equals 4.35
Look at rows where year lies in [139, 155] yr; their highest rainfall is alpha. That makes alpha 3.193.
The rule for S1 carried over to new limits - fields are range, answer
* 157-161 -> 3.32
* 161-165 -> 3.57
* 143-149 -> 2.52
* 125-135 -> 5.17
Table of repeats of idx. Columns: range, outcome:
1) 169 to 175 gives 4.18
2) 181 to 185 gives 4.41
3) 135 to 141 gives 3.38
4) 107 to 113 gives 6.95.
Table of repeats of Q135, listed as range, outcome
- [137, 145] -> 2.96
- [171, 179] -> 4.2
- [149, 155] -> 2.55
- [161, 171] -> 3.83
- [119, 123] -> 6.98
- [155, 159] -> 3.08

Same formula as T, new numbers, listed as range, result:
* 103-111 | 6.65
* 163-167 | 3.73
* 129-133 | 4.84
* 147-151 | 2.43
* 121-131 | 6.13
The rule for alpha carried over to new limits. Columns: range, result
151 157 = 2.926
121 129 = 6.833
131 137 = 4.583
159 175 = 4.285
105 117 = 7.395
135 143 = 3.68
